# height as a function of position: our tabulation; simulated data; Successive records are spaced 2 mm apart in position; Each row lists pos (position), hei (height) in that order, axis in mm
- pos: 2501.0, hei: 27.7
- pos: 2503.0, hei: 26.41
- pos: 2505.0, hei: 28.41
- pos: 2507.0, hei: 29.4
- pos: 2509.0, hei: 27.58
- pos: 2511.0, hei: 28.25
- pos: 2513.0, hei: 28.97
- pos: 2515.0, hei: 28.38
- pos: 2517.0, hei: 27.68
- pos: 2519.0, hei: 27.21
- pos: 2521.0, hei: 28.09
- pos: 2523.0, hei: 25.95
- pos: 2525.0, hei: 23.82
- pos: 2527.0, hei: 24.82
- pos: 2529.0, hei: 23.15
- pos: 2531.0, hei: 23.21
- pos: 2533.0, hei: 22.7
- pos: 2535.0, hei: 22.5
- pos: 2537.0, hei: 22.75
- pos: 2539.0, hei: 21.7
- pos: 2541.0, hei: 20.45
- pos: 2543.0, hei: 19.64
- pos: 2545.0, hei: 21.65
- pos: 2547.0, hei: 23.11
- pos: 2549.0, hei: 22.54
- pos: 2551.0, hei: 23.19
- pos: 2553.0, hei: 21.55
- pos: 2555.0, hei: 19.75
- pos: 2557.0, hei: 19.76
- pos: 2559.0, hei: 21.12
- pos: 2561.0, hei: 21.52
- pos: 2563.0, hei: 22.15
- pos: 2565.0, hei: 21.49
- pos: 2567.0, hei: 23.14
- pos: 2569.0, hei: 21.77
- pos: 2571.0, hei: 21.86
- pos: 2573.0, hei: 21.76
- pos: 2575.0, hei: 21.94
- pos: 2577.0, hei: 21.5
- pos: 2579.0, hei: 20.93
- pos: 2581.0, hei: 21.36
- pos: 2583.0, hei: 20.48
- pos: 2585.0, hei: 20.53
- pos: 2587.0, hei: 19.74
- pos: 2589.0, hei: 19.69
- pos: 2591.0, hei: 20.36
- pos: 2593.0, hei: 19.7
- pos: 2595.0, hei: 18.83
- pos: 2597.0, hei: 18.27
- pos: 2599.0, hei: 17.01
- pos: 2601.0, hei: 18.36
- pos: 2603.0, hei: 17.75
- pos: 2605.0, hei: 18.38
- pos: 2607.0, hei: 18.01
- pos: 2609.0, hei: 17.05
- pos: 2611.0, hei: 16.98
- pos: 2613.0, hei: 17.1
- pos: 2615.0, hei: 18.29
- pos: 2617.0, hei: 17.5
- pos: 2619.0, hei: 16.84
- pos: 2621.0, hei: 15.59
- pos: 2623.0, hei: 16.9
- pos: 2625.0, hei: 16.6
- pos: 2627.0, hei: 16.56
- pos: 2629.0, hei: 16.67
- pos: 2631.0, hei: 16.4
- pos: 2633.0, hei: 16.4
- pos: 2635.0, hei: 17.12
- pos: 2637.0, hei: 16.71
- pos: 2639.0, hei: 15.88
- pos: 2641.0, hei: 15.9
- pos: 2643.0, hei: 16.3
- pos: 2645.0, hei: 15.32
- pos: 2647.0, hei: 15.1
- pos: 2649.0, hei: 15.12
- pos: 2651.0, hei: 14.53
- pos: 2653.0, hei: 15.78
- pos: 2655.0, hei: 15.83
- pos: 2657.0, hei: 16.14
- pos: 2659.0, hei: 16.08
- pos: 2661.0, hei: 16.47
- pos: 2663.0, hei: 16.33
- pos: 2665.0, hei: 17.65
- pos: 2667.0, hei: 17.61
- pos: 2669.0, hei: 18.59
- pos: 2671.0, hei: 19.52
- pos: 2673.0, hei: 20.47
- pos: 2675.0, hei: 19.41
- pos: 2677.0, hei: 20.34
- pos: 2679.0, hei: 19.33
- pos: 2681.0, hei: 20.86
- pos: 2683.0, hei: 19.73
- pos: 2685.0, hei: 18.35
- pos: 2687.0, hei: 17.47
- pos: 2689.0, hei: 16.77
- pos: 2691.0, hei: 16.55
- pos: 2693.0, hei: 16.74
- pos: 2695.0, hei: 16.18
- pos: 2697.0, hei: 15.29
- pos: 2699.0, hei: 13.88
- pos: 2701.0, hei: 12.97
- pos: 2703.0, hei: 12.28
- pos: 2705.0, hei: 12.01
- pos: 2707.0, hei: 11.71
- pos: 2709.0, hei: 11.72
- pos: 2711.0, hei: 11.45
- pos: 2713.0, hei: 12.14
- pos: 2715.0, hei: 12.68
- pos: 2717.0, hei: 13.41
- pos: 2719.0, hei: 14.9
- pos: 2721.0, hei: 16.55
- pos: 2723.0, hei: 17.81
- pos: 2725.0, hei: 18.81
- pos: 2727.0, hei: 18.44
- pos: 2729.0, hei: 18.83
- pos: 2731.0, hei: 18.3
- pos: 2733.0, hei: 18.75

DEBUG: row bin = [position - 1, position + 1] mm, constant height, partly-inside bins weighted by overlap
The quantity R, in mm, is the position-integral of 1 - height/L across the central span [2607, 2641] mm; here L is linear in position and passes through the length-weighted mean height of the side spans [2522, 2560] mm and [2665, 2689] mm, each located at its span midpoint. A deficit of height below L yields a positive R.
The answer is 5.9 mm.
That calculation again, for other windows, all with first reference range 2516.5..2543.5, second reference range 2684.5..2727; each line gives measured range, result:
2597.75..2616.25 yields 2.1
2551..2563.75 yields 0.7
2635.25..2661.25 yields 2.8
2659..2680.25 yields -2.4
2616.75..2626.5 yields 1.3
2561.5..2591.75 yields 0.3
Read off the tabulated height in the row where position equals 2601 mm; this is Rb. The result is 18.36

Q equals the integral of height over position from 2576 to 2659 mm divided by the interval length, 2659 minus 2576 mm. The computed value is 17.5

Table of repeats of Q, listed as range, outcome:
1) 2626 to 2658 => 16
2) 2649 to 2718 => 16.1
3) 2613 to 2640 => 16.7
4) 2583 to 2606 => 19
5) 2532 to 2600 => 21.1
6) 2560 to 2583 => 21.7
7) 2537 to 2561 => 21.4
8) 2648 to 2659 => 15.5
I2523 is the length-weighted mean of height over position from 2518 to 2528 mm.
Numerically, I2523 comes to 26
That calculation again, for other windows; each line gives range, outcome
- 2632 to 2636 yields 16.8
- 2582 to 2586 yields 20.5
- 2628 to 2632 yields 16.5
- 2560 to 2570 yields 22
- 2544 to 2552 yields 22.6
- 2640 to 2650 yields 15.5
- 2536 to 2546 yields 21.2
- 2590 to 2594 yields 20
